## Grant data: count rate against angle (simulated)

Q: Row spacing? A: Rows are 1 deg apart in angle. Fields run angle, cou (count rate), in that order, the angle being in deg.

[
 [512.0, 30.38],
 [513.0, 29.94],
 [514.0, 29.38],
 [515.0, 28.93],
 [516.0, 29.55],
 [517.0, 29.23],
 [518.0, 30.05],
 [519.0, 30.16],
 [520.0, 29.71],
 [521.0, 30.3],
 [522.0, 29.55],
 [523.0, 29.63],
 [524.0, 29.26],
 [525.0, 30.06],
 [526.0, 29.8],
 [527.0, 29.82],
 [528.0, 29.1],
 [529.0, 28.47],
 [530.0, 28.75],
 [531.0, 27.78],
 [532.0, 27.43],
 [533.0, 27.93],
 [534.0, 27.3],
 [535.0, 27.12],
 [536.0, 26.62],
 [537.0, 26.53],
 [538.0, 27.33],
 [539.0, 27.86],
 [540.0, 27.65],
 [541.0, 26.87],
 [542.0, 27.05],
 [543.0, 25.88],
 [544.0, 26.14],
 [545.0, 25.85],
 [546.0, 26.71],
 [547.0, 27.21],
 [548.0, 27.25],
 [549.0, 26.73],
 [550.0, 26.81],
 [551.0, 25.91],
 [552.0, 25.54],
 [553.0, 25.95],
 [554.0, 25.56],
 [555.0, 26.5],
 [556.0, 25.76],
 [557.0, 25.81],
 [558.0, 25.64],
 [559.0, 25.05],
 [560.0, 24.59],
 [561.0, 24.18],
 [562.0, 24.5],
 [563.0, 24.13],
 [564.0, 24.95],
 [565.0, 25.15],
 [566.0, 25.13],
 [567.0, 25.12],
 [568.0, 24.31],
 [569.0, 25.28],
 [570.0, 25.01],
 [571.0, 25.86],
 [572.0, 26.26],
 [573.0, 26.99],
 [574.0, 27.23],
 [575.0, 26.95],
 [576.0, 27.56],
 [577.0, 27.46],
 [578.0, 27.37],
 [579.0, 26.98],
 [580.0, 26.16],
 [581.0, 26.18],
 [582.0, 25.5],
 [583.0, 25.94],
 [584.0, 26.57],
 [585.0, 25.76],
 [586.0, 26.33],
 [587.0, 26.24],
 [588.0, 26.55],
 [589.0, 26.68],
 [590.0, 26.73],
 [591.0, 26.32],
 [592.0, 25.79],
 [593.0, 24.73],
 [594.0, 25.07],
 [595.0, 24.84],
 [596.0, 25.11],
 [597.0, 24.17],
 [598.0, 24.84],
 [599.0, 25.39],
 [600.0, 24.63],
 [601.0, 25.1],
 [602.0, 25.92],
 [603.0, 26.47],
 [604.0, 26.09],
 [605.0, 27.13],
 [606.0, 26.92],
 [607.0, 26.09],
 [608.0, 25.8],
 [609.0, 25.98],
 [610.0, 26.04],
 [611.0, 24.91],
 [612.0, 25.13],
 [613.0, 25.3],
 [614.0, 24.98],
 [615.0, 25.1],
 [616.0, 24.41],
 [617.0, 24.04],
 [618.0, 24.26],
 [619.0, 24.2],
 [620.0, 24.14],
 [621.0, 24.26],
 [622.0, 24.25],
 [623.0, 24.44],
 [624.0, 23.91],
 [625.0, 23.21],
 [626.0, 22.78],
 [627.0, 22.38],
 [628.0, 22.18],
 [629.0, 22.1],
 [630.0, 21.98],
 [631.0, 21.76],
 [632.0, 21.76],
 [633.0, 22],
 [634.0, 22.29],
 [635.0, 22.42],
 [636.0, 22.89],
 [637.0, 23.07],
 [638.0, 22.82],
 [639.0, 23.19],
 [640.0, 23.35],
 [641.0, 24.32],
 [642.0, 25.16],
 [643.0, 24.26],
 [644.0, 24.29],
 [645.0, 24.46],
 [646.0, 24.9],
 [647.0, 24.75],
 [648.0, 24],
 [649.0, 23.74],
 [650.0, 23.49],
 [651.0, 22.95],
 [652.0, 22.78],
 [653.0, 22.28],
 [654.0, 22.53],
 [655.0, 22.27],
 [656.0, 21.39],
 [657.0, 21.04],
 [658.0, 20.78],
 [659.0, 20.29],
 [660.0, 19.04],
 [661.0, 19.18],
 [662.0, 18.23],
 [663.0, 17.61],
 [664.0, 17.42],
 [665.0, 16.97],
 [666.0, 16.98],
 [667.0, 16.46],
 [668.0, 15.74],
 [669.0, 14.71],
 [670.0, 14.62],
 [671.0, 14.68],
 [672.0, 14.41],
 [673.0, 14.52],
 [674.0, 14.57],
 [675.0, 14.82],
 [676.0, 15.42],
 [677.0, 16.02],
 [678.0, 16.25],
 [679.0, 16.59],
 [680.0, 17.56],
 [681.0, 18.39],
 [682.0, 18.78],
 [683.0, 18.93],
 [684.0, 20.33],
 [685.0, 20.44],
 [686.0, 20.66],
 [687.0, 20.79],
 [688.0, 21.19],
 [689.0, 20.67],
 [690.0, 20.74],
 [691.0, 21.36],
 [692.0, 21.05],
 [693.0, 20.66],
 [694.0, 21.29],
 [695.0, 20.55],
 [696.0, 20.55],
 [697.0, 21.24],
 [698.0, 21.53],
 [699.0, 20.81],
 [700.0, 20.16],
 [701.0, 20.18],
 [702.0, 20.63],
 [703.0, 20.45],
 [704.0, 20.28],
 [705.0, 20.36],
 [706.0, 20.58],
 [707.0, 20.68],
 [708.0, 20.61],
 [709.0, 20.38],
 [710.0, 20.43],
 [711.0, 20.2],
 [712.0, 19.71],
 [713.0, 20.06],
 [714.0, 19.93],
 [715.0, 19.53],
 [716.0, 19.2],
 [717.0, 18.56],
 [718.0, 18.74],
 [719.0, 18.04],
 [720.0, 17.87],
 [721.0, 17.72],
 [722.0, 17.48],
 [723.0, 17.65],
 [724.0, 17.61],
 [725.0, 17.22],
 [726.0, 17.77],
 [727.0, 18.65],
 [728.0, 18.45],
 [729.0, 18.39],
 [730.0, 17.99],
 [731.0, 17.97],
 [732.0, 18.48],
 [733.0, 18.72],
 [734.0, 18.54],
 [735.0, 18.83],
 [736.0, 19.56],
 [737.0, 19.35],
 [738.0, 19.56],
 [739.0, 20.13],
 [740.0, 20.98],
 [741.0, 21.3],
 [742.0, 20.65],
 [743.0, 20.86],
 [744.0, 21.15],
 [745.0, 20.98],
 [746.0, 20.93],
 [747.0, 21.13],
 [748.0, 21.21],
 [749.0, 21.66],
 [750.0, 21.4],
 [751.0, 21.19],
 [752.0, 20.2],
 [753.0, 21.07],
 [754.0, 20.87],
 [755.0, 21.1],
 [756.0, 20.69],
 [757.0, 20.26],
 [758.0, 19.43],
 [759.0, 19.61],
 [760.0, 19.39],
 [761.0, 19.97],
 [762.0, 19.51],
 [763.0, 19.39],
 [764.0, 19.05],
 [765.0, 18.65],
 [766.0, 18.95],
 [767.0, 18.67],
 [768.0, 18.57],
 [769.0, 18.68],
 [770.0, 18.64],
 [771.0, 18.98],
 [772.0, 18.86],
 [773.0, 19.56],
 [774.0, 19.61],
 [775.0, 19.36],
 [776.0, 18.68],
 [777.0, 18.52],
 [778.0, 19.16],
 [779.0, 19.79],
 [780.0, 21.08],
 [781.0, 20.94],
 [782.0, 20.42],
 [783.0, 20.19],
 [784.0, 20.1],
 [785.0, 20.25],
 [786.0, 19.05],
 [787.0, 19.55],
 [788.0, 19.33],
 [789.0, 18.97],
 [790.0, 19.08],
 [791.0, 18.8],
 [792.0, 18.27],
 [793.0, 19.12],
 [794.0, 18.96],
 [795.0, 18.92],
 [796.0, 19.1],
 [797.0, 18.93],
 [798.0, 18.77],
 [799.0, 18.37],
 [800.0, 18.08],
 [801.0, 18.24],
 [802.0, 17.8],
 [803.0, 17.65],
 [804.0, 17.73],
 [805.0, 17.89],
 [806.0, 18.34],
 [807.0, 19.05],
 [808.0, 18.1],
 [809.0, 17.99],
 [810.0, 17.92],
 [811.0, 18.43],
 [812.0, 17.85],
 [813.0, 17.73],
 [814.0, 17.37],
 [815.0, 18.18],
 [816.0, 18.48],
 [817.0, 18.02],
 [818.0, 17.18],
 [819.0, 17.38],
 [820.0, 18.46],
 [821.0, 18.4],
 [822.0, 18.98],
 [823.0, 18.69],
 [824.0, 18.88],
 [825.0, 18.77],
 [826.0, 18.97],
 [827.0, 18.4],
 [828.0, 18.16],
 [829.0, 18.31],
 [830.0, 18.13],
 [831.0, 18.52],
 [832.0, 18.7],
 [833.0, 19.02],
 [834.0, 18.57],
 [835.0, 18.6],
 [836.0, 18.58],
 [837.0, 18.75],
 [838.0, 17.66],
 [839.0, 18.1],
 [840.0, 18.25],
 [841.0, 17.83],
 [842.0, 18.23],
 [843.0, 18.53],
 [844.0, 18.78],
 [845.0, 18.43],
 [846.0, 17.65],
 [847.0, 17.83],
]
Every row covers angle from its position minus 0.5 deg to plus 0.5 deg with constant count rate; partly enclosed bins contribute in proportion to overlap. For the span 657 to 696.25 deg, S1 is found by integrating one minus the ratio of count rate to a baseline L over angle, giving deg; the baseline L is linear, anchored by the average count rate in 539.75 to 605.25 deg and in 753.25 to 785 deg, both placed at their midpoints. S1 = 7.54 deg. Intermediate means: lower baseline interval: 25.9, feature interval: 18.2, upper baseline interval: 19.6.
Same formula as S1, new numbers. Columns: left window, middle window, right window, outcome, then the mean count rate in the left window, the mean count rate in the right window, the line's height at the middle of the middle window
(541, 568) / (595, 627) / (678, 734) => -2.1 deg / 25.7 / 19.5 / 23.4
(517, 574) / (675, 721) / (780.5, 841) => 5.1 deg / 26.9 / 18.6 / 22.1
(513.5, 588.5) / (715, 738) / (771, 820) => 3.0 deg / 27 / 18.8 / 21.1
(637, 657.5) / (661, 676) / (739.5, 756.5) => 4.6 deg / 23.4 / 21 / 22.9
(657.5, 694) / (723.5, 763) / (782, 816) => -3.1 deg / 18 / 18.6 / 18.4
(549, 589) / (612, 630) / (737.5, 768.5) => 0.3 deg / 25.9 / 20.3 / 24.3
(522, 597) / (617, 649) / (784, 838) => 1.0 deg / 26.5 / 18.5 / 24.2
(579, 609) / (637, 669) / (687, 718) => 2.1 deg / 25.9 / 20.4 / 22.9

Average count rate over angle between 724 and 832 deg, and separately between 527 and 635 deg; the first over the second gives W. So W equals 0.7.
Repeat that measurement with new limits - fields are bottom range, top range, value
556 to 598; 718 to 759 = 0.76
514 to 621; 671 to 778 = 0.73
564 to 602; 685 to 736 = 0.76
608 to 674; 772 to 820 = 0.86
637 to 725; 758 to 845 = 0.94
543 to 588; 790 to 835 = 0.71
